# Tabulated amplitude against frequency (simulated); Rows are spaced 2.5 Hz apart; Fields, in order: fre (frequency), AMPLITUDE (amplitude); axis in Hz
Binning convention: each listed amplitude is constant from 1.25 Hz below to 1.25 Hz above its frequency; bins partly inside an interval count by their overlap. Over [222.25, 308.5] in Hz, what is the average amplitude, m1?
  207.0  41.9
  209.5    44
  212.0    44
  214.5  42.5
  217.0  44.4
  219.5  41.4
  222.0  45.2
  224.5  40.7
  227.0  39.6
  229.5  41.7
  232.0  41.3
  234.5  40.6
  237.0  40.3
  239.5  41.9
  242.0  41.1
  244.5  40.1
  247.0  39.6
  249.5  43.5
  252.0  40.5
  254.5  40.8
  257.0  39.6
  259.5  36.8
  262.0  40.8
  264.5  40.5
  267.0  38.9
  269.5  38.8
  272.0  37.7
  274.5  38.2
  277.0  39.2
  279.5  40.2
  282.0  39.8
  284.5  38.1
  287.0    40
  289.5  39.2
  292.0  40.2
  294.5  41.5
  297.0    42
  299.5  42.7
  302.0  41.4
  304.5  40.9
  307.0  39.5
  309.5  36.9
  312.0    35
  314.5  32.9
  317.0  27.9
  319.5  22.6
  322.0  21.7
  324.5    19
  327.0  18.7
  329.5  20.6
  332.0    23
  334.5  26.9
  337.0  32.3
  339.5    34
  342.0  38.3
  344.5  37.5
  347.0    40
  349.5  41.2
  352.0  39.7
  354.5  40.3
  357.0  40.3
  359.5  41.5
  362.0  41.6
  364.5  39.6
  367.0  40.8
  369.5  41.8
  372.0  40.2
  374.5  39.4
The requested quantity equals 40.3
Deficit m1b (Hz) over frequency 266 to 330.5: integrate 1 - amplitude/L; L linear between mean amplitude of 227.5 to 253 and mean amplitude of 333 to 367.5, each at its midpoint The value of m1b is 7.0 Hz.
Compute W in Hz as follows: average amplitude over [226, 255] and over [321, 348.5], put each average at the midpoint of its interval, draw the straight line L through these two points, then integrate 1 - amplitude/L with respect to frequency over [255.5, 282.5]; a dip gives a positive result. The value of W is -1.4 Hz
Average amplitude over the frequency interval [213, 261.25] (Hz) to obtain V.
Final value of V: 41.1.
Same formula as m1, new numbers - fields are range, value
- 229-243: 41.1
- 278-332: 34.1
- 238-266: 40.5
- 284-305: 40.8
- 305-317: 35.5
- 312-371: 33.2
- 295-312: 40.2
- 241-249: 40.5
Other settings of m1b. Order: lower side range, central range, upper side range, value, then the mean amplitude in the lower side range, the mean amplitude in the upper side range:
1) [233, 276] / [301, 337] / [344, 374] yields 10.0 Hz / 40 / 40.4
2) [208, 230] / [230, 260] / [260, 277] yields 0.1 Hz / 42.6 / 39.1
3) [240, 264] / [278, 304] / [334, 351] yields -1.3 Hz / 40.4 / 36.2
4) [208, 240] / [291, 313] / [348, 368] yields 0.6 Hz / 42.1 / 40.6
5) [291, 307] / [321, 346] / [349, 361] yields 8.2 Hz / 41.3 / 40.6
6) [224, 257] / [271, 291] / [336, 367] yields 0.5 Hz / 40.9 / 39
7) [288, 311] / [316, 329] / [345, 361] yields 6.0 Hz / 40.4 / 40.4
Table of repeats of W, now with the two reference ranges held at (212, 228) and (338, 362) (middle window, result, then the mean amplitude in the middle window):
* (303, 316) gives 1.07 Hz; 36.9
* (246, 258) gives 0.24 Hz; 40.9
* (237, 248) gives 0.33 Hz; 40.7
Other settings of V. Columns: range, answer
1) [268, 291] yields 39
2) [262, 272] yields 39.4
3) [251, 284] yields 39.3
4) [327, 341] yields 26.8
